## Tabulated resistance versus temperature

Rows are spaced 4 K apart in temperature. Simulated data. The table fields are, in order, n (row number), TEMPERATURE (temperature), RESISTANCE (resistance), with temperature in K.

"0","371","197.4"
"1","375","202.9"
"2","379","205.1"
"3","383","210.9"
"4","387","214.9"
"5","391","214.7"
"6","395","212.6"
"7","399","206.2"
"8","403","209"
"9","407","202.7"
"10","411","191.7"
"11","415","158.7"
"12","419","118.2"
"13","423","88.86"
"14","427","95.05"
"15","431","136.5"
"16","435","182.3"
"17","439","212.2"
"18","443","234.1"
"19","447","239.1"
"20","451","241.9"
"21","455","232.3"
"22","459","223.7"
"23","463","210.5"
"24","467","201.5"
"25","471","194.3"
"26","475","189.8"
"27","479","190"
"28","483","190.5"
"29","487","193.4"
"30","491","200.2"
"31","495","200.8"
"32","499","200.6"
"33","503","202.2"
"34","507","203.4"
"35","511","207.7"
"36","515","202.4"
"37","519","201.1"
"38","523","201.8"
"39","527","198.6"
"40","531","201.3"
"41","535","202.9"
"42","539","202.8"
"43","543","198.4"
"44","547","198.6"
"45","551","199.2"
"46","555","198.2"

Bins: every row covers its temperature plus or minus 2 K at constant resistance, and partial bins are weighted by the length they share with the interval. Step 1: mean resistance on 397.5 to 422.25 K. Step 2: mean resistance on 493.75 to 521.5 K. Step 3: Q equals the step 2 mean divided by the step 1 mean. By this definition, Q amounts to 1.15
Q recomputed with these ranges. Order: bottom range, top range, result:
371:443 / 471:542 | 1.09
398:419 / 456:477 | 1.10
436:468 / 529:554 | 0.90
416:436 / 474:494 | 1.57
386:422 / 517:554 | 1.06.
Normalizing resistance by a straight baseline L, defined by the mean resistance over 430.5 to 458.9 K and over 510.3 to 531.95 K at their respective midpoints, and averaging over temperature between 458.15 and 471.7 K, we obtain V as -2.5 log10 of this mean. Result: 0.03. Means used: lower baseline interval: 216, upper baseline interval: 202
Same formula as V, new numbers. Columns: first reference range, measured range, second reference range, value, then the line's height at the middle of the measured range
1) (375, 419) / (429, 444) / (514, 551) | 0.06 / 199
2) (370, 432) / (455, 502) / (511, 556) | -0.05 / 192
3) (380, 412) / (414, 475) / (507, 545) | 0.11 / 206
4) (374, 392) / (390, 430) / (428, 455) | 0.23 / 208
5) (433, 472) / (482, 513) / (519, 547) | 0.04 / 208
